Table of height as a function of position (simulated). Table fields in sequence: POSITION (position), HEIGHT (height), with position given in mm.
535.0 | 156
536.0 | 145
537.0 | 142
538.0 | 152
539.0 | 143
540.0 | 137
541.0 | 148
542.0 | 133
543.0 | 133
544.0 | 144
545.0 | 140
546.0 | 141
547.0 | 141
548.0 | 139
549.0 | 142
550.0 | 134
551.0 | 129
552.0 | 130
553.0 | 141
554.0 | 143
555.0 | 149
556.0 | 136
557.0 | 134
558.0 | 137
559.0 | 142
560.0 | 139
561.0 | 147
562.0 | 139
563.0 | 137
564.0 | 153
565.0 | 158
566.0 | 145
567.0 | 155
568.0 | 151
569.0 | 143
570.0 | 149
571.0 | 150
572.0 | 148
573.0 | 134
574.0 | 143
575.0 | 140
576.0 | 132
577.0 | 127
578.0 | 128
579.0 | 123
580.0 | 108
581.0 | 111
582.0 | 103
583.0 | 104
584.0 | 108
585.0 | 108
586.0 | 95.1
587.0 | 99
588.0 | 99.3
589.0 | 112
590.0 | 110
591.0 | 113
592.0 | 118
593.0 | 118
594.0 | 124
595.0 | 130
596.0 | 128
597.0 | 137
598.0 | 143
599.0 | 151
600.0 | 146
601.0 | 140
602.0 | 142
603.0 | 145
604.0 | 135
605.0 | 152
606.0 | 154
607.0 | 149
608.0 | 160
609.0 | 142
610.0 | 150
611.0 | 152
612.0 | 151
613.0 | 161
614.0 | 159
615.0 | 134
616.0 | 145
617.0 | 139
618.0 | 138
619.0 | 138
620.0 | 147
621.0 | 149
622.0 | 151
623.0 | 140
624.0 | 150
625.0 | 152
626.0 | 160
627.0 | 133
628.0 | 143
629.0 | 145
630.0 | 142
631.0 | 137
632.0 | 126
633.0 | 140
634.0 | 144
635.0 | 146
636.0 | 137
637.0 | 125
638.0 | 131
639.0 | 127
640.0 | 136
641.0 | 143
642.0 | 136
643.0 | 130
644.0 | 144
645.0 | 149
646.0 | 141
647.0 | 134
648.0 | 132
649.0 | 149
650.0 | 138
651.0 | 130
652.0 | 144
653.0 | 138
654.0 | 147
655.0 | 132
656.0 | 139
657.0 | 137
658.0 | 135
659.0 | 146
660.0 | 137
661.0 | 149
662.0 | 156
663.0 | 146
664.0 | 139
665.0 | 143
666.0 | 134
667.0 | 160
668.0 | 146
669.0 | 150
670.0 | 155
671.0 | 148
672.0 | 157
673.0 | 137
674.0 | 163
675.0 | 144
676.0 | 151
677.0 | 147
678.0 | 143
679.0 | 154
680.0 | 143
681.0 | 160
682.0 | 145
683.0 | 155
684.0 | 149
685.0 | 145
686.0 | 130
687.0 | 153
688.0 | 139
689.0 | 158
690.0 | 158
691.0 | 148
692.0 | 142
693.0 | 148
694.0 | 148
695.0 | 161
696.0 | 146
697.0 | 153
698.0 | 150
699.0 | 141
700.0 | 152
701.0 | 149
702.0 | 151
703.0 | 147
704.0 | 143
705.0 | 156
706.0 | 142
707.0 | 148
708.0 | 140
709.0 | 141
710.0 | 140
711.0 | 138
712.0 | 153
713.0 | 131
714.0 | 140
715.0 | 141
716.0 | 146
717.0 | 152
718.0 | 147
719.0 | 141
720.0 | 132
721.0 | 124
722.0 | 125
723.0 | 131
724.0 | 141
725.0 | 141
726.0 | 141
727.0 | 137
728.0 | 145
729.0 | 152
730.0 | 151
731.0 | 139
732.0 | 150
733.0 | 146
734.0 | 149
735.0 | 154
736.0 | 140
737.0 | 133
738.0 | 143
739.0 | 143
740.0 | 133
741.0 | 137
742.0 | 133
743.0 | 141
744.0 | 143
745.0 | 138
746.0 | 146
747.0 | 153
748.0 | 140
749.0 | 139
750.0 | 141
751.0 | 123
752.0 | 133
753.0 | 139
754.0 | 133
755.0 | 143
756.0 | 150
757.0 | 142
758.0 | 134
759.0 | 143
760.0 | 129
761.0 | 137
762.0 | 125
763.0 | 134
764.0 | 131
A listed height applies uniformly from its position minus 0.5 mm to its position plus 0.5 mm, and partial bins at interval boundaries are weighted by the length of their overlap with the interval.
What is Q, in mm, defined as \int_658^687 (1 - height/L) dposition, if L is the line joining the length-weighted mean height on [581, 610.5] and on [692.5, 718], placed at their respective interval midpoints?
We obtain -1.4 mm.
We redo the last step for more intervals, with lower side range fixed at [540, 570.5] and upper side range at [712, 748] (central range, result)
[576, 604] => 4.0 mm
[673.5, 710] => -1.8 mm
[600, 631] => -1.1 mm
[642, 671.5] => -0.2 mm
